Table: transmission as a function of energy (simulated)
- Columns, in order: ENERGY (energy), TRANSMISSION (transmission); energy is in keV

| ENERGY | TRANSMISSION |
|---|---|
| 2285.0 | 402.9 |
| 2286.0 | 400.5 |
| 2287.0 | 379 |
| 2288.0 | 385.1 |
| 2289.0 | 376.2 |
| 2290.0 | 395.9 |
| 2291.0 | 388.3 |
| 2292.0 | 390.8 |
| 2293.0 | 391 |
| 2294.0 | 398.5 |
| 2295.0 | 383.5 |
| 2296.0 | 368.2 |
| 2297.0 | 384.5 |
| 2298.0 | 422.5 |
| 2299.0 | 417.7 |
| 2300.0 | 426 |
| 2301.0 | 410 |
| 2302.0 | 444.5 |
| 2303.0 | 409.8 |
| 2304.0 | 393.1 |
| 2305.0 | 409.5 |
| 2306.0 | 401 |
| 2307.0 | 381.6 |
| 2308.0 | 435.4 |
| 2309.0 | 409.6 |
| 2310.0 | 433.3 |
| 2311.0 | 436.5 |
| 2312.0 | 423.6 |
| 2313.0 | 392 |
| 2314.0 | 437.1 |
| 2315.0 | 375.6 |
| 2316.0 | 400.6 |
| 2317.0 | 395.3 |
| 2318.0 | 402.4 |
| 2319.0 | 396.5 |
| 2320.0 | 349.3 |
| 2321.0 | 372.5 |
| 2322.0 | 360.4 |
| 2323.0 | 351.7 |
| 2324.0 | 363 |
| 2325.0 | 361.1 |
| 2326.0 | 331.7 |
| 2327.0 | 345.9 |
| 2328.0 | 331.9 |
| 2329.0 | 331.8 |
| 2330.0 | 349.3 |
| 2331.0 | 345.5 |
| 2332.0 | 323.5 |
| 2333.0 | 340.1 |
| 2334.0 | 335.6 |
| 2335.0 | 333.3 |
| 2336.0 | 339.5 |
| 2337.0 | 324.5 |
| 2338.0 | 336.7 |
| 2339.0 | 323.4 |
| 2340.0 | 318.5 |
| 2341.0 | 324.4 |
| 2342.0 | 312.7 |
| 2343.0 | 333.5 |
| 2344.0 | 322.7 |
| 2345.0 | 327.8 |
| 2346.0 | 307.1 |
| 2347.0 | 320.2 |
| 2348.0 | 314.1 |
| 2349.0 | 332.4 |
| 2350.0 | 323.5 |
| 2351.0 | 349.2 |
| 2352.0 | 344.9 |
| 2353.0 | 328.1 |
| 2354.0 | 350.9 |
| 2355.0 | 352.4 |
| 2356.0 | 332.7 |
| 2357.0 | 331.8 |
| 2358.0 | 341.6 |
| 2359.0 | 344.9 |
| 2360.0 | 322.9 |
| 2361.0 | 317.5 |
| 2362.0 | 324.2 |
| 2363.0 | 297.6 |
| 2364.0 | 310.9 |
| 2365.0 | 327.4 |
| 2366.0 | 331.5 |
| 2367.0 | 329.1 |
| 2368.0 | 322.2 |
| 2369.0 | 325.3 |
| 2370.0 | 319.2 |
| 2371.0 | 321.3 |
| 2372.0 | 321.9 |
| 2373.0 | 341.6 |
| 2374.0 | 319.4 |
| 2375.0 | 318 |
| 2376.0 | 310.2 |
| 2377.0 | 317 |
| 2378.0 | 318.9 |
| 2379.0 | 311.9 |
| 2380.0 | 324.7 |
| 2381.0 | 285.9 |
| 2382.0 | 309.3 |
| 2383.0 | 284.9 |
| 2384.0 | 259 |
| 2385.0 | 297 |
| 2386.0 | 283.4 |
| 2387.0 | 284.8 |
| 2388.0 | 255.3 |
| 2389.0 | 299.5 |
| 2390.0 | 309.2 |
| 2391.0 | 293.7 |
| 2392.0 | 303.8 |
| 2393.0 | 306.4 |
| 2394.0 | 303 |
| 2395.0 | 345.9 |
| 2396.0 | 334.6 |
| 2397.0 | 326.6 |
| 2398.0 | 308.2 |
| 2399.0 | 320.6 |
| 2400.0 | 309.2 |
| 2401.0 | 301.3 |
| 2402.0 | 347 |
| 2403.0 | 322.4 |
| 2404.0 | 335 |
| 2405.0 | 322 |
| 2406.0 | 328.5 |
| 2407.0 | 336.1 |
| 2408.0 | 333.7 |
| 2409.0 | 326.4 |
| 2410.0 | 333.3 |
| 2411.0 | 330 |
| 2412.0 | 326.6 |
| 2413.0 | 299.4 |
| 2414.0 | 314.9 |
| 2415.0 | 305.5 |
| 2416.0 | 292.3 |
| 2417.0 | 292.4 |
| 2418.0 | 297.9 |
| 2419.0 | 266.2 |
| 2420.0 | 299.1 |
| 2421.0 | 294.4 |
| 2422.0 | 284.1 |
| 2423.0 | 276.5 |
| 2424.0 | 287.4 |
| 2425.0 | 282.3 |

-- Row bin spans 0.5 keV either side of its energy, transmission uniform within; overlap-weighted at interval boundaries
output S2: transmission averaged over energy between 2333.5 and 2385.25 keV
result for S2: 323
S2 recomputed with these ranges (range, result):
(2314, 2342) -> 351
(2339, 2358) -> 329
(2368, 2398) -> 308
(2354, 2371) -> 327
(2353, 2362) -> 336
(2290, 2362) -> 364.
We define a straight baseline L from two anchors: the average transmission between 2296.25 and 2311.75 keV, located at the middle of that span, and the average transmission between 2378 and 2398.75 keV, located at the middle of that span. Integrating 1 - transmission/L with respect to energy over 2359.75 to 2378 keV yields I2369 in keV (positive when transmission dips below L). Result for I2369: 0.38 keV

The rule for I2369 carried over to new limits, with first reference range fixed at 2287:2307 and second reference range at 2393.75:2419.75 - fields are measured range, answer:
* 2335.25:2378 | 3.38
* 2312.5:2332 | 0.69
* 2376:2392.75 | 1.88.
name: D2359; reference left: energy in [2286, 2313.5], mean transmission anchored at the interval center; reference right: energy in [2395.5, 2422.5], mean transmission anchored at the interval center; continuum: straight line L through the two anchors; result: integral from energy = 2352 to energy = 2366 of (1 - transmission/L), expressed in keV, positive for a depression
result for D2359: 1.0 keV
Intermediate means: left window 403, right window 314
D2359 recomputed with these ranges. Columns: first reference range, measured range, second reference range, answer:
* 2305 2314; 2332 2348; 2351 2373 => 1.7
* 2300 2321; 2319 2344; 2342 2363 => 1.9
